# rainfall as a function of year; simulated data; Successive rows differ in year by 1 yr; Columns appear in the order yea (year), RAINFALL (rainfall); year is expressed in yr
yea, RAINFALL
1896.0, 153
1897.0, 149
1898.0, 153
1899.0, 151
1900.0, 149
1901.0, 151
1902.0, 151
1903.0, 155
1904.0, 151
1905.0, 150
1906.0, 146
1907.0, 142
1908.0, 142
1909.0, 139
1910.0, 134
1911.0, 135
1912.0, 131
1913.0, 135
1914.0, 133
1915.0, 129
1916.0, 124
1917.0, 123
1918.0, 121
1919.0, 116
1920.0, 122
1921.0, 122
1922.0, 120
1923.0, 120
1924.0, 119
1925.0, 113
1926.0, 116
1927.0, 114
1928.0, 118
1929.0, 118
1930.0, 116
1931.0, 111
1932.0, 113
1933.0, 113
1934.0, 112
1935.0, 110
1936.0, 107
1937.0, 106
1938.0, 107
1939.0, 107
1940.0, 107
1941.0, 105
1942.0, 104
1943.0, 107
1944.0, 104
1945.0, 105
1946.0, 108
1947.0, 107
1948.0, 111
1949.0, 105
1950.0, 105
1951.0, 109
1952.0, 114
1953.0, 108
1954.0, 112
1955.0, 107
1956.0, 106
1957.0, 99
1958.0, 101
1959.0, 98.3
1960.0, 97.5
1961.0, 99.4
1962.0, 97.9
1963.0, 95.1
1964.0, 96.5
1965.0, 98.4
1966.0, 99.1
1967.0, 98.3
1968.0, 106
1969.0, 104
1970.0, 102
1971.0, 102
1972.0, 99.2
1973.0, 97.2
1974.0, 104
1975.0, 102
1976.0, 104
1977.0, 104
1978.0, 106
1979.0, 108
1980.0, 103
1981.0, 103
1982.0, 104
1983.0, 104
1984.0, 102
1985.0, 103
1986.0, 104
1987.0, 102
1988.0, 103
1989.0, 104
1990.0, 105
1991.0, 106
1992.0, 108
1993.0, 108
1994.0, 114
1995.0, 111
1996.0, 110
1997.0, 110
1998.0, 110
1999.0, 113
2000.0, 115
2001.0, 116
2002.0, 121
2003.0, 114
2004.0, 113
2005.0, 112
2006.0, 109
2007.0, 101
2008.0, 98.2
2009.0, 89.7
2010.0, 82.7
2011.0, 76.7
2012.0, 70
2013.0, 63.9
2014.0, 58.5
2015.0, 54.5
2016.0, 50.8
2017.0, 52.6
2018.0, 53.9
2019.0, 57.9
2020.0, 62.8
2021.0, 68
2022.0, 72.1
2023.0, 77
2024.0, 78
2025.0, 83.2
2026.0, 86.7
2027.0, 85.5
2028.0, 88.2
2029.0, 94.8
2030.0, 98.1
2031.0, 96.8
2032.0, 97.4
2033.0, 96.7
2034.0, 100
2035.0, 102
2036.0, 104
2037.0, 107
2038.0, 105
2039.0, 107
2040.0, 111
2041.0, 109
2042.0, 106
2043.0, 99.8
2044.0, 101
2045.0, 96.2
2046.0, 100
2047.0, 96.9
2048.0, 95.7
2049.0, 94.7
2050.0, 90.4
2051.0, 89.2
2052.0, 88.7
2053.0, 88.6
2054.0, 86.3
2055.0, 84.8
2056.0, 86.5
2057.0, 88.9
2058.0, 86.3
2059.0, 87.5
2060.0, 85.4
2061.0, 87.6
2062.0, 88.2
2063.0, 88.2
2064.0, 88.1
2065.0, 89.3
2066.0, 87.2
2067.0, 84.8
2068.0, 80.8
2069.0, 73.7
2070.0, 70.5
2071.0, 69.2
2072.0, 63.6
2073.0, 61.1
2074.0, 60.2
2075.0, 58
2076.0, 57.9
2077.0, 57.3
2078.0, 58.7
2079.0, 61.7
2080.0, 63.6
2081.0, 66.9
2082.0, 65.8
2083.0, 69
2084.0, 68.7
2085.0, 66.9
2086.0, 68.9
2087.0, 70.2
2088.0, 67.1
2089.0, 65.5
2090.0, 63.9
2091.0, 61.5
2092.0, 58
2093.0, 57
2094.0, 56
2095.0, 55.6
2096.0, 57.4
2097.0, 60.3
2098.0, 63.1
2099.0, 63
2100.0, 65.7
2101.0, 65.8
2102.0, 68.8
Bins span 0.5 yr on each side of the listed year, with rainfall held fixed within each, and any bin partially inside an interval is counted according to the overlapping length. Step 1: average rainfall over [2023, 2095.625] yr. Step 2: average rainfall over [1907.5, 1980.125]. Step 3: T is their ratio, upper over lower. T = 0.7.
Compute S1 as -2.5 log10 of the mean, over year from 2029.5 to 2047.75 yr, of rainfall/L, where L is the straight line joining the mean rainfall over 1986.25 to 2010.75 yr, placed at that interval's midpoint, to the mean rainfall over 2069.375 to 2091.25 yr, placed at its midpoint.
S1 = -0.183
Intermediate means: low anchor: 107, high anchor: 64.5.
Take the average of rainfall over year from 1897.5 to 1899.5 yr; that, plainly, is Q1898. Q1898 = 152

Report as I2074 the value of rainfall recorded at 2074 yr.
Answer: 60.2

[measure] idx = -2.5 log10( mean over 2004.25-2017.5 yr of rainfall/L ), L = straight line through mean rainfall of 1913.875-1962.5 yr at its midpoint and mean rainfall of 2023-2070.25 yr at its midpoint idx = 0.240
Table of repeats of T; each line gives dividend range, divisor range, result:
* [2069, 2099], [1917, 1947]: 0.56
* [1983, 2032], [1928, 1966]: 0.87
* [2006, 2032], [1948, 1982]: 0.75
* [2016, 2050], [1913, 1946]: 0.78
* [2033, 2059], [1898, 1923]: 0.71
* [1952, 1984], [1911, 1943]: 0.88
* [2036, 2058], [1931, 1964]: 0.91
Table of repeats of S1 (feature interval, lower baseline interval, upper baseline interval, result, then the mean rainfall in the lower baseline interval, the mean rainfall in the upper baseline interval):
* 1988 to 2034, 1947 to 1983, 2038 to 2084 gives 0.03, 103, 83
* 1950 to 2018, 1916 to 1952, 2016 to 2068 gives 0.02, 112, 89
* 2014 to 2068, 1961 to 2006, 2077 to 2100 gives -0.08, 105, 63.1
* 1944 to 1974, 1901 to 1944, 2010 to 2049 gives 0.07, 123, 86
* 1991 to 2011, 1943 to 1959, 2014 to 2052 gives -0.13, 106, 88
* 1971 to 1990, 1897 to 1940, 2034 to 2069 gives 0.09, 127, 93.7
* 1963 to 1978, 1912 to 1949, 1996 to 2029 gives 0.00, 115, 86.3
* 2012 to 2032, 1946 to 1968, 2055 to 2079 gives 0.19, 103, 76.3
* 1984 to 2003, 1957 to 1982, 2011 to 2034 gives -0.22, 101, 75.5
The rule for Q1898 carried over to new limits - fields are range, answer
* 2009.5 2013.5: 73.3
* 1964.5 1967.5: 98.6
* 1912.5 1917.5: 129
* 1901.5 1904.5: 152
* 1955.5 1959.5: 101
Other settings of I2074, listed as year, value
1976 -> 104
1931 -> 111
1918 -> 121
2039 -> 107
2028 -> 88.2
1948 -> 111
